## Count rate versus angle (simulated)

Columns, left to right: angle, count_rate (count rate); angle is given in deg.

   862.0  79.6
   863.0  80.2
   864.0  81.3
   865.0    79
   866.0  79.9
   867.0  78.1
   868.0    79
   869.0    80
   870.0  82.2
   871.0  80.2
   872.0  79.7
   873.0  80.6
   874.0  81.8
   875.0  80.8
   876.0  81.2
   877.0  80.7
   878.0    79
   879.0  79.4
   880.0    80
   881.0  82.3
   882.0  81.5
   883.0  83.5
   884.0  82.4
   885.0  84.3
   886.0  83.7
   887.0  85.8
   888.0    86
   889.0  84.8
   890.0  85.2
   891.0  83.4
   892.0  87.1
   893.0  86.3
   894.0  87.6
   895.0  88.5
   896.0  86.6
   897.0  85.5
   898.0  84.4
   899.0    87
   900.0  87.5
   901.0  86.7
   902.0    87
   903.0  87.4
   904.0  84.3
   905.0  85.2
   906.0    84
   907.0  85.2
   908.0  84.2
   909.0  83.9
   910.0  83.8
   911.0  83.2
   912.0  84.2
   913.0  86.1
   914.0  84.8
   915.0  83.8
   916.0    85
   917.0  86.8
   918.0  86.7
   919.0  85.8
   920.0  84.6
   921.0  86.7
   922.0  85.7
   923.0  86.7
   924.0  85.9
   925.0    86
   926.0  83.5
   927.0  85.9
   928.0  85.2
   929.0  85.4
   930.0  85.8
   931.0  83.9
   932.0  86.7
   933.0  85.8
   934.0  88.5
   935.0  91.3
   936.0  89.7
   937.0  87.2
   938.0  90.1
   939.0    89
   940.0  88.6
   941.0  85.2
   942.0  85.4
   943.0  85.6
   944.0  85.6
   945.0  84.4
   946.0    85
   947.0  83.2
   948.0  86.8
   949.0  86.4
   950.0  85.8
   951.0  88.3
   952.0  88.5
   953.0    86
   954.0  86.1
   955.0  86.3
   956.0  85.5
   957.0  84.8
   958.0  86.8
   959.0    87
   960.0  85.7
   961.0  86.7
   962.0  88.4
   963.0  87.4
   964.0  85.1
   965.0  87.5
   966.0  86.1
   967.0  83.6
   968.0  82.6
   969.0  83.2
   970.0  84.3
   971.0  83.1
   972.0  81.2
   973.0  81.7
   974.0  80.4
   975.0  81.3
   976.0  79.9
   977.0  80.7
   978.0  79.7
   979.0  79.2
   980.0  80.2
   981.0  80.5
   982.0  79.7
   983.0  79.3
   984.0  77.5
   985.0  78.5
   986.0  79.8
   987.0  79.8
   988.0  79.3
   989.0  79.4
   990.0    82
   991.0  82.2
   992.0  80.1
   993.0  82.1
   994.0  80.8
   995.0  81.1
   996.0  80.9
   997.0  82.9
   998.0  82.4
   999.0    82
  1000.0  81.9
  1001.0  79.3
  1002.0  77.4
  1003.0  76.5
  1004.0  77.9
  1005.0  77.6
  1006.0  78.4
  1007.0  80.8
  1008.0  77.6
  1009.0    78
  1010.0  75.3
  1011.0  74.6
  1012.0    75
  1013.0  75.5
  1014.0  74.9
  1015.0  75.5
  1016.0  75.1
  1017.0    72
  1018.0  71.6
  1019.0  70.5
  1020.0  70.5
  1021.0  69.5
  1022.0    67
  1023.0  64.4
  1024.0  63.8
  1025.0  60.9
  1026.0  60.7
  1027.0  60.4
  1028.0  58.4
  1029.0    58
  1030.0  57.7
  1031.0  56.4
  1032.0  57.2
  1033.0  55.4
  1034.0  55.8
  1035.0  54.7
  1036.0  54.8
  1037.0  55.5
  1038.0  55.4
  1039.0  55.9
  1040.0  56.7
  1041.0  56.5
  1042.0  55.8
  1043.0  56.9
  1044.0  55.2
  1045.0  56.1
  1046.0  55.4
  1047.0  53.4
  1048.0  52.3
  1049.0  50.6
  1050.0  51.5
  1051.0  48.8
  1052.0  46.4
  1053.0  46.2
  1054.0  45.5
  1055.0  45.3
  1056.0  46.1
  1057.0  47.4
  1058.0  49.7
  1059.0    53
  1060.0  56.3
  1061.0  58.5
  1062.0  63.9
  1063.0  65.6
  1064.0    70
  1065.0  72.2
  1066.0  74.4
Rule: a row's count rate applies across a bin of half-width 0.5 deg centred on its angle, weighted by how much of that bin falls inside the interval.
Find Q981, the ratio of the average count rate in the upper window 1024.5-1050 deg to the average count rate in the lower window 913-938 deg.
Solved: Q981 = 0.7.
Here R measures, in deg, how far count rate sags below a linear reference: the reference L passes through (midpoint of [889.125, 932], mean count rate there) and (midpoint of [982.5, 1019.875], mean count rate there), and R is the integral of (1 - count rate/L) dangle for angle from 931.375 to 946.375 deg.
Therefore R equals -0.71 deg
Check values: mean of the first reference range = 85.5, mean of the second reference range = 78.2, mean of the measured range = 87.2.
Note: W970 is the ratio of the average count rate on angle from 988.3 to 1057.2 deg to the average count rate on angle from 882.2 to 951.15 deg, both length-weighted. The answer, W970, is 0.8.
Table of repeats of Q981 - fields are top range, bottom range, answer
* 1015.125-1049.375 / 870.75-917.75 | 0.71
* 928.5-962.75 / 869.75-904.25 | 1.03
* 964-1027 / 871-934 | 0.92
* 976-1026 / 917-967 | 0.89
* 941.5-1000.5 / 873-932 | 0.98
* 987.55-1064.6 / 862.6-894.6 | 0.80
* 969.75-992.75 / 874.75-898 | 0.96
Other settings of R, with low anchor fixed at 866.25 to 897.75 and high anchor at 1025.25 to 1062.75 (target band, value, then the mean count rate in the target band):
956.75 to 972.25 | -3.9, 85.3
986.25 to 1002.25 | -4.5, 80.9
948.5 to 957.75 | -2.1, 86.4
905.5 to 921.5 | -1.6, 84.9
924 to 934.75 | -1.6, 85.8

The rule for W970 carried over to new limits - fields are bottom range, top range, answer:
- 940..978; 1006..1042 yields 0.77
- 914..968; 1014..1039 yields 0.73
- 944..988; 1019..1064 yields 0.67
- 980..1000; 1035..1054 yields 0.66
